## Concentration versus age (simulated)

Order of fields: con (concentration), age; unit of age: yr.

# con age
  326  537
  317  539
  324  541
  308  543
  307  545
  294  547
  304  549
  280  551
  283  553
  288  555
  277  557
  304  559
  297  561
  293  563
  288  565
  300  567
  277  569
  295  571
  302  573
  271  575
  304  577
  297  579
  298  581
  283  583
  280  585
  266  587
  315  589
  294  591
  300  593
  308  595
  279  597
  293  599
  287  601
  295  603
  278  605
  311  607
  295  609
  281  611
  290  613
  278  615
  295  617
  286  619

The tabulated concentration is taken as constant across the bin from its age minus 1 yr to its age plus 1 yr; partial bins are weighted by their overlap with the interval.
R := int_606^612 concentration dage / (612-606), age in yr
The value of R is 296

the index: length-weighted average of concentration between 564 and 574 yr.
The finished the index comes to 292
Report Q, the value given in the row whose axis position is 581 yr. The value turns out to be 298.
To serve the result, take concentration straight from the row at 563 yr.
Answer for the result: 293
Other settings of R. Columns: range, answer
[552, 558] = 283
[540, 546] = 313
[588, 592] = 304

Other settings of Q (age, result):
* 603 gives 295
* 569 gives 277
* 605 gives 278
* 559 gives 304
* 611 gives 281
